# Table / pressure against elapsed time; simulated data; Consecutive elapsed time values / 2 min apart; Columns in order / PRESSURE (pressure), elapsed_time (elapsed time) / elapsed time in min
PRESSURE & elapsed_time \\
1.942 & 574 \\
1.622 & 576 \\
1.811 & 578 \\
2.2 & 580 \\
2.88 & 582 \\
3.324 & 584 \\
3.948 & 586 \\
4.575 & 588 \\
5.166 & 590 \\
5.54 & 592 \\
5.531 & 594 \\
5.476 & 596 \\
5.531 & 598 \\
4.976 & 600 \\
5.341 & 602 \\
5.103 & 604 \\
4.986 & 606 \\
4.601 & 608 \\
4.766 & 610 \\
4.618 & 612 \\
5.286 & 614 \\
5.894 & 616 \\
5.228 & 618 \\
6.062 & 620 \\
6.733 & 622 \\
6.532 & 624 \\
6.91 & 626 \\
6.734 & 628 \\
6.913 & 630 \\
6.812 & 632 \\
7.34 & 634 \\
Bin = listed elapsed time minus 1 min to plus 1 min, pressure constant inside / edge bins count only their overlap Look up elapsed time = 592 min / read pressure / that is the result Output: 5.54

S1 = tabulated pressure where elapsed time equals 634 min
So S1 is 7.34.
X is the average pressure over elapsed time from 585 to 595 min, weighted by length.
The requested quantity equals 4.95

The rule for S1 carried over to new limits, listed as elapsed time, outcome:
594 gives 5.531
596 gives 5.476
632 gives 6.812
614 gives 5.286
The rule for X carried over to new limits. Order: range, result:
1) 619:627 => 6.56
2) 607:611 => 4.68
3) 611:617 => 5.27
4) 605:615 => 4.85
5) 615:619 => 5.56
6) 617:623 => 6.01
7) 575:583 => 2.13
